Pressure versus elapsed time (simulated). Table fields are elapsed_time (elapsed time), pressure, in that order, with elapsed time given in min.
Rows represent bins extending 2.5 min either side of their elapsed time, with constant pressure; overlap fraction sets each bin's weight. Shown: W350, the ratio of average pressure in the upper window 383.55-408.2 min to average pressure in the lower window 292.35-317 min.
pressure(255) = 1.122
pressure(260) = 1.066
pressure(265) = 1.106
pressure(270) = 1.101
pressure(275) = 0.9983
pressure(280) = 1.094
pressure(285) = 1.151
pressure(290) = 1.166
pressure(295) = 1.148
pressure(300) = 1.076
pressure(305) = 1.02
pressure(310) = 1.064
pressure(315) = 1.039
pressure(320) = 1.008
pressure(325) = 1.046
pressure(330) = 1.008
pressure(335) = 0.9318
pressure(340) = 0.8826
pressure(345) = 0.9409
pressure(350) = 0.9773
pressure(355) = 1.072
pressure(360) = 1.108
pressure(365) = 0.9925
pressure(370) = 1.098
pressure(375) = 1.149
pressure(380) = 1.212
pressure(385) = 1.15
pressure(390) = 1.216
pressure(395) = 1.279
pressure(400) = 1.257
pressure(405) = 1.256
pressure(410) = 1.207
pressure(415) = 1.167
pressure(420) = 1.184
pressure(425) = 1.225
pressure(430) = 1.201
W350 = 1.15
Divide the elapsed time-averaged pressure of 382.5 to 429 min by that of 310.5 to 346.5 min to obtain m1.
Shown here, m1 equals 1.2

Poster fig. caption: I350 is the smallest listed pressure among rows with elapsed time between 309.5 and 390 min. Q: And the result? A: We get 0.8826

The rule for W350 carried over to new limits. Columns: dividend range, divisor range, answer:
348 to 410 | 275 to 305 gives 1.04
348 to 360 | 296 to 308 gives 0.98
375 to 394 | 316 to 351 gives 1.23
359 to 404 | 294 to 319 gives 1.10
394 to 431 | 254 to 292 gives 1.11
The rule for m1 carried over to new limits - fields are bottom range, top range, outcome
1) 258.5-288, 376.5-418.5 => 1.12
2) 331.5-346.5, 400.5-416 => 1.32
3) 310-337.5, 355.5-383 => 1.10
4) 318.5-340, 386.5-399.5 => 1.26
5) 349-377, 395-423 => 1.14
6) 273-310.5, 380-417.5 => 1.12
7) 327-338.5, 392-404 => 1.31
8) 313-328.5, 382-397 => 1.18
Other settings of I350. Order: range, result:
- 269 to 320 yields 0.9983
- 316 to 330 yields 1.008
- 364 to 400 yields 0.9925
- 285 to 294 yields 1.151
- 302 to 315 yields 1.02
